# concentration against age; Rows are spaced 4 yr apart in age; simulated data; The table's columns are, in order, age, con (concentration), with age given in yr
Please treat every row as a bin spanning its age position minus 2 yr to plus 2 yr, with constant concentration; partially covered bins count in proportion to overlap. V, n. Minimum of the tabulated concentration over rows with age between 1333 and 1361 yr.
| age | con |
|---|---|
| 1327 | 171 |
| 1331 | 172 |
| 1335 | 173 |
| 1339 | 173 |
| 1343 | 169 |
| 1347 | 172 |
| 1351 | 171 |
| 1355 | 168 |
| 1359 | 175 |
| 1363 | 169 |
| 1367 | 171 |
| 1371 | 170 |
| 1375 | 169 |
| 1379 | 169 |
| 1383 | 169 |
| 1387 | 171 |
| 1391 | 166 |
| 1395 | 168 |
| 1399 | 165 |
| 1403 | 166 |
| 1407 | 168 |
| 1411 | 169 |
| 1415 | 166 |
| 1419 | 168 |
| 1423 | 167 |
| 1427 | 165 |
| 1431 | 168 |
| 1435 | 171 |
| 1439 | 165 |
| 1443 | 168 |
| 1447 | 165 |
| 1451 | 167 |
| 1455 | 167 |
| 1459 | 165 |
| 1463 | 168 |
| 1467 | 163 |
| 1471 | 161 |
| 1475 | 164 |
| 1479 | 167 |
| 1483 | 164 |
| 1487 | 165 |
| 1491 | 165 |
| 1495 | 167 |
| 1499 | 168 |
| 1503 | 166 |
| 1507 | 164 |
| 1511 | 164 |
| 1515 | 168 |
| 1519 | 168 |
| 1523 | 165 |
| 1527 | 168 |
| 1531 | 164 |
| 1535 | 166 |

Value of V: 168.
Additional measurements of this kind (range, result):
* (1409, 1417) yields 166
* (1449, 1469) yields 163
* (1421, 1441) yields 165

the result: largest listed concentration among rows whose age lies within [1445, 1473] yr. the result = 168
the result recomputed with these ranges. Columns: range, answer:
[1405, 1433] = 169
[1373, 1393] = 171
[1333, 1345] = 173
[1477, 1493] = 167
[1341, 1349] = 172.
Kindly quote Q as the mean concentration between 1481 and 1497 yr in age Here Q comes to 165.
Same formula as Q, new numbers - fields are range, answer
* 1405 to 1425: 168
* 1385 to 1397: 168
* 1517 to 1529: 167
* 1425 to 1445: 167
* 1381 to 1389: 170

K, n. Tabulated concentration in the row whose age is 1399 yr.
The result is 165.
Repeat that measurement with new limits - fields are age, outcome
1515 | 168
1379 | 169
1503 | 166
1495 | 167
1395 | 168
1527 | 168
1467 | 163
